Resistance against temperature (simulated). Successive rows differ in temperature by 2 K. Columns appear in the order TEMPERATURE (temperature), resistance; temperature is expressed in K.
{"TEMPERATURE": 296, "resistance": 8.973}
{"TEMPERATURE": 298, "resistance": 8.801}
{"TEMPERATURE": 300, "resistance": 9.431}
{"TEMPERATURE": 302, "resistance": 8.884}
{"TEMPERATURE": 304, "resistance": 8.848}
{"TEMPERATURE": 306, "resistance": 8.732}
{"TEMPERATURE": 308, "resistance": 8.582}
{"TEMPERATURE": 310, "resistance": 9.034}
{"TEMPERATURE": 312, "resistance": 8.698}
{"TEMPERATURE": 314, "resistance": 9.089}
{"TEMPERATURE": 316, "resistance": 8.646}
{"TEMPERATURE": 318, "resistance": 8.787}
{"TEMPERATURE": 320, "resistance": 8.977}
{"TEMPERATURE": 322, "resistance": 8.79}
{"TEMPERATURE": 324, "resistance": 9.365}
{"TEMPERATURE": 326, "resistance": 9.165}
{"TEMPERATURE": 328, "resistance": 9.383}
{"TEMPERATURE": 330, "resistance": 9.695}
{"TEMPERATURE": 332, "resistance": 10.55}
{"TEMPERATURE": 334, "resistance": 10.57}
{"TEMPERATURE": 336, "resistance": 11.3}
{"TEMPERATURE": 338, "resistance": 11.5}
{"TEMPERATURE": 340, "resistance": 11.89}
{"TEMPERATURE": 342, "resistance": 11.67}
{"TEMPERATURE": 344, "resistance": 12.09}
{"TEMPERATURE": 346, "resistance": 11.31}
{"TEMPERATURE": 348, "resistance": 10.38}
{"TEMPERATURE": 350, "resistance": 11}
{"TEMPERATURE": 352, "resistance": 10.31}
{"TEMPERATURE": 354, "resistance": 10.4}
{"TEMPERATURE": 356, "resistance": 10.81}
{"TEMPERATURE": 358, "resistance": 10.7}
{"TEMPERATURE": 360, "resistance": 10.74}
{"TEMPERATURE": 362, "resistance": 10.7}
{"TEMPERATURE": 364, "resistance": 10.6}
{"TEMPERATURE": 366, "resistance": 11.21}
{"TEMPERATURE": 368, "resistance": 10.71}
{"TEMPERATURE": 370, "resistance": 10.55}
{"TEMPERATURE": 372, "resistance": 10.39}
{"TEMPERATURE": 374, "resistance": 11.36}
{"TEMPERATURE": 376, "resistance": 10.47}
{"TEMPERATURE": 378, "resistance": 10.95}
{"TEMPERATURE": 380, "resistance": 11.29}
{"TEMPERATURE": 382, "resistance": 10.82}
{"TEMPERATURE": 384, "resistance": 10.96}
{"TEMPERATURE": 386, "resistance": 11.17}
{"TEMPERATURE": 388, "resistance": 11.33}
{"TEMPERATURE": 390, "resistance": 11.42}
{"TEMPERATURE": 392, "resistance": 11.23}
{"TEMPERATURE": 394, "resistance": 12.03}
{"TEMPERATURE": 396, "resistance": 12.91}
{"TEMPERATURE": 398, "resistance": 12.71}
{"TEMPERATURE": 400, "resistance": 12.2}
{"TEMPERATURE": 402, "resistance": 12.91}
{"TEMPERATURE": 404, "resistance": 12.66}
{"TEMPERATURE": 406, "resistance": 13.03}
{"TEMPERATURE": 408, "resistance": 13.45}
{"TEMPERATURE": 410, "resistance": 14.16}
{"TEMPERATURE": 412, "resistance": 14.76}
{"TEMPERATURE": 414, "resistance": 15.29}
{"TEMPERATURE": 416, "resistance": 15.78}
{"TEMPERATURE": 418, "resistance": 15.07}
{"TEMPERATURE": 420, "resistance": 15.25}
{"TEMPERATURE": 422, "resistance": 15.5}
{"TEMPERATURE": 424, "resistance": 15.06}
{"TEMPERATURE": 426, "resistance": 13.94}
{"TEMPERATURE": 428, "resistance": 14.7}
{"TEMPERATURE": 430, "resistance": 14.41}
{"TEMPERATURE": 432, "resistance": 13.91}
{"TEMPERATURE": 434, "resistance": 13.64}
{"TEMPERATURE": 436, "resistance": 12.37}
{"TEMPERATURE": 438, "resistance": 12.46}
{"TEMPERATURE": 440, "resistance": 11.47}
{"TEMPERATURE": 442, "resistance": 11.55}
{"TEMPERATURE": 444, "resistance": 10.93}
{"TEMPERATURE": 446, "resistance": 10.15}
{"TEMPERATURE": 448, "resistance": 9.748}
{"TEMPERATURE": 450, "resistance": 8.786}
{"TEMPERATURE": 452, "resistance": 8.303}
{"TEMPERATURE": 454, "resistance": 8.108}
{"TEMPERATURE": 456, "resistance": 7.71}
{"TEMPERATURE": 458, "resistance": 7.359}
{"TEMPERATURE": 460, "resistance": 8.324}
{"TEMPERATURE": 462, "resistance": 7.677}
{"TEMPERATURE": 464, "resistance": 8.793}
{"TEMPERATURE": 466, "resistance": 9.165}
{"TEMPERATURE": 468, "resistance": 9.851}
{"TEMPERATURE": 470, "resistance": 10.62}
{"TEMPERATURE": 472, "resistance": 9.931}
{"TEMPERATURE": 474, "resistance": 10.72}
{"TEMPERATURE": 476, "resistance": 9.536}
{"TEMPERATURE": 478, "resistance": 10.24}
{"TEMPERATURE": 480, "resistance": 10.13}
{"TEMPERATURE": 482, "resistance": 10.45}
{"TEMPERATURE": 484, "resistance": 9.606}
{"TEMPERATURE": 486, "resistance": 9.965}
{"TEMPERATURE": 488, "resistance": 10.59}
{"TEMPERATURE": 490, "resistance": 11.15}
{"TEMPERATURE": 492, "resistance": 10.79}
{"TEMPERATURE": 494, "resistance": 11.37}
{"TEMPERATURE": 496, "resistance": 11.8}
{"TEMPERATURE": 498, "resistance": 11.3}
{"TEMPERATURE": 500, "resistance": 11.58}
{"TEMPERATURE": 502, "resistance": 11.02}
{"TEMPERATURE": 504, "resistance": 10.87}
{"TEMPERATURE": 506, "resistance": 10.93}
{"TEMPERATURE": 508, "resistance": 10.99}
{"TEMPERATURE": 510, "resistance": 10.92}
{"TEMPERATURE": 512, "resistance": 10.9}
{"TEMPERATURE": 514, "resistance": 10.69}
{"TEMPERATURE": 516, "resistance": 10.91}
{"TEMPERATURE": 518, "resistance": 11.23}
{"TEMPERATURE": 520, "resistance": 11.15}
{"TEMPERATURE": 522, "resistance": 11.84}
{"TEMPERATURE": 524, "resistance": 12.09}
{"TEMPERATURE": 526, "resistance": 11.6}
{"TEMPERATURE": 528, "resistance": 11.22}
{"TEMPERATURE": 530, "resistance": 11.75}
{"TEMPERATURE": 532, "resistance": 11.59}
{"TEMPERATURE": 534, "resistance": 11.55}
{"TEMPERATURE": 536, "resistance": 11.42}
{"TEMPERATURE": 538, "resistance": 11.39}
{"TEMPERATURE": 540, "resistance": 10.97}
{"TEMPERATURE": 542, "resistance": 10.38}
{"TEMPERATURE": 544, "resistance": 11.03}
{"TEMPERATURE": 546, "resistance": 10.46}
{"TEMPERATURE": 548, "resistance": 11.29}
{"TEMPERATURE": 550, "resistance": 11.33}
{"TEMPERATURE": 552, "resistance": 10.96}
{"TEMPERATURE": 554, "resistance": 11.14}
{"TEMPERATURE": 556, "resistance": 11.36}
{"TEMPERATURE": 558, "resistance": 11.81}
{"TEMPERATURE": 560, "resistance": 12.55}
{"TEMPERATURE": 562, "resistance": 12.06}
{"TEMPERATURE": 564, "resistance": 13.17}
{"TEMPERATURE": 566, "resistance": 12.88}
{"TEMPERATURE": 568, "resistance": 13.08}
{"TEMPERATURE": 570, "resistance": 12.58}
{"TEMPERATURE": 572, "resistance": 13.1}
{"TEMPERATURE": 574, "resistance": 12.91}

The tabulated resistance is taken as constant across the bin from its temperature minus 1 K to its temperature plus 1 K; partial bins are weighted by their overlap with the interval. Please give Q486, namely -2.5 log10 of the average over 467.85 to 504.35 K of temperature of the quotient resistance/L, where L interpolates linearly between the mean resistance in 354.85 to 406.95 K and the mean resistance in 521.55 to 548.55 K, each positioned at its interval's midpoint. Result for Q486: 0.07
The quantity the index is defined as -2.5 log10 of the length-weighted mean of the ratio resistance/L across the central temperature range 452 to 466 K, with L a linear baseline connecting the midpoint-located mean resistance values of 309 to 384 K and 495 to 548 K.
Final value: 0.32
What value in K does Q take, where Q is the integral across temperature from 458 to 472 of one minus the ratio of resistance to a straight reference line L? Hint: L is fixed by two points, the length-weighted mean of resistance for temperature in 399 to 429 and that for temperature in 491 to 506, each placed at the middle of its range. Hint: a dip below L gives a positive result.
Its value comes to 3.8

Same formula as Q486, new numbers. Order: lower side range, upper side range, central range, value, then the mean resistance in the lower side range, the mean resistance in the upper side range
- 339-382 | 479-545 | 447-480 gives 0.210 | 10.9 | 11.1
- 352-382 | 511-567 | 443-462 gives 0.257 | 10.8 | 11.5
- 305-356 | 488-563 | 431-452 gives -0.062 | 10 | 11.3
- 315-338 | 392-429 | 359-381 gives 0.098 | 9.65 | 13.9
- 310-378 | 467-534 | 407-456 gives -0.197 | 10.3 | 10.9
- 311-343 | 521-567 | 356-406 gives -0.106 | 9.88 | 11.6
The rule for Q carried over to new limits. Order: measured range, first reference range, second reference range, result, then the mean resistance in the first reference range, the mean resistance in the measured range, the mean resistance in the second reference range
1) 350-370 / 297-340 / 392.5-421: 1.3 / 9.43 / 10.7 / 13.7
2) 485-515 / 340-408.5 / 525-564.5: 1.1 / 11.4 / 11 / 11.4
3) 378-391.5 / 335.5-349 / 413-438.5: 1.9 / 11.5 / 11.2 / 14.5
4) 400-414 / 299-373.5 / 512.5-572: -3.8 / 10.1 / 13.5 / 11.6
